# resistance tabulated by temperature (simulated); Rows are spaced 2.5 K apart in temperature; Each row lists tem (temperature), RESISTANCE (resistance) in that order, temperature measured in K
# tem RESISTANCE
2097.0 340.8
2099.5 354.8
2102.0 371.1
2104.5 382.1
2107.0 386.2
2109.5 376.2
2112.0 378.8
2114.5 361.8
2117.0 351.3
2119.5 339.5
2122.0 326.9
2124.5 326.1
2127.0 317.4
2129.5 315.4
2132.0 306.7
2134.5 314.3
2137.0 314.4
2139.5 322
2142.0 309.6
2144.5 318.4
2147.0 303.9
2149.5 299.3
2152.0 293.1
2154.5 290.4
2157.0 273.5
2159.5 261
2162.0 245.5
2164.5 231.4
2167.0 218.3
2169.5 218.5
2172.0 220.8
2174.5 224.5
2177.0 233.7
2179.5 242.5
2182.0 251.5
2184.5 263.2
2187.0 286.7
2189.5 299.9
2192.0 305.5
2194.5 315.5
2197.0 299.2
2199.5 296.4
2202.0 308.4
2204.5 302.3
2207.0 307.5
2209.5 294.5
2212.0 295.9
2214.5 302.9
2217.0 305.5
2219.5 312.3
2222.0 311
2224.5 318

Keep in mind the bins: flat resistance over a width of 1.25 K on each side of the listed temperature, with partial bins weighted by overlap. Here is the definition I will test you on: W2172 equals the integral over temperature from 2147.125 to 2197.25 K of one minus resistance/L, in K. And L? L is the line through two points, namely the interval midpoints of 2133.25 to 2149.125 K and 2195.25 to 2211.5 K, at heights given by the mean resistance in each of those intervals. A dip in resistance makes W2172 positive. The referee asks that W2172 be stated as 7.1 K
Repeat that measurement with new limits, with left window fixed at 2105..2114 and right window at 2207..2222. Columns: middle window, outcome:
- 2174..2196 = 3.60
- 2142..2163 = 3.66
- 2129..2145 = 2.00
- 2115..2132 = 1.84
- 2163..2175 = 4.04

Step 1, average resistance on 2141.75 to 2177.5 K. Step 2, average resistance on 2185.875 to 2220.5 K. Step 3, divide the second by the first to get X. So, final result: 1.15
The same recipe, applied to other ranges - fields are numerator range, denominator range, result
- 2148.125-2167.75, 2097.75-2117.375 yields 0.72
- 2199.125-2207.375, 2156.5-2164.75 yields 1.20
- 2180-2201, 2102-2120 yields 0.78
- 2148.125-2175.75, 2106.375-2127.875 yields 0.72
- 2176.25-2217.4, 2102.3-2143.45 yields 0.85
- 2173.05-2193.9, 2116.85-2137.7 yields 0.82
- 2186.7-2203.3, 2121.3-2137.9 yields 0.95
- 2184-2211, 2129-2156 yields 0.97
